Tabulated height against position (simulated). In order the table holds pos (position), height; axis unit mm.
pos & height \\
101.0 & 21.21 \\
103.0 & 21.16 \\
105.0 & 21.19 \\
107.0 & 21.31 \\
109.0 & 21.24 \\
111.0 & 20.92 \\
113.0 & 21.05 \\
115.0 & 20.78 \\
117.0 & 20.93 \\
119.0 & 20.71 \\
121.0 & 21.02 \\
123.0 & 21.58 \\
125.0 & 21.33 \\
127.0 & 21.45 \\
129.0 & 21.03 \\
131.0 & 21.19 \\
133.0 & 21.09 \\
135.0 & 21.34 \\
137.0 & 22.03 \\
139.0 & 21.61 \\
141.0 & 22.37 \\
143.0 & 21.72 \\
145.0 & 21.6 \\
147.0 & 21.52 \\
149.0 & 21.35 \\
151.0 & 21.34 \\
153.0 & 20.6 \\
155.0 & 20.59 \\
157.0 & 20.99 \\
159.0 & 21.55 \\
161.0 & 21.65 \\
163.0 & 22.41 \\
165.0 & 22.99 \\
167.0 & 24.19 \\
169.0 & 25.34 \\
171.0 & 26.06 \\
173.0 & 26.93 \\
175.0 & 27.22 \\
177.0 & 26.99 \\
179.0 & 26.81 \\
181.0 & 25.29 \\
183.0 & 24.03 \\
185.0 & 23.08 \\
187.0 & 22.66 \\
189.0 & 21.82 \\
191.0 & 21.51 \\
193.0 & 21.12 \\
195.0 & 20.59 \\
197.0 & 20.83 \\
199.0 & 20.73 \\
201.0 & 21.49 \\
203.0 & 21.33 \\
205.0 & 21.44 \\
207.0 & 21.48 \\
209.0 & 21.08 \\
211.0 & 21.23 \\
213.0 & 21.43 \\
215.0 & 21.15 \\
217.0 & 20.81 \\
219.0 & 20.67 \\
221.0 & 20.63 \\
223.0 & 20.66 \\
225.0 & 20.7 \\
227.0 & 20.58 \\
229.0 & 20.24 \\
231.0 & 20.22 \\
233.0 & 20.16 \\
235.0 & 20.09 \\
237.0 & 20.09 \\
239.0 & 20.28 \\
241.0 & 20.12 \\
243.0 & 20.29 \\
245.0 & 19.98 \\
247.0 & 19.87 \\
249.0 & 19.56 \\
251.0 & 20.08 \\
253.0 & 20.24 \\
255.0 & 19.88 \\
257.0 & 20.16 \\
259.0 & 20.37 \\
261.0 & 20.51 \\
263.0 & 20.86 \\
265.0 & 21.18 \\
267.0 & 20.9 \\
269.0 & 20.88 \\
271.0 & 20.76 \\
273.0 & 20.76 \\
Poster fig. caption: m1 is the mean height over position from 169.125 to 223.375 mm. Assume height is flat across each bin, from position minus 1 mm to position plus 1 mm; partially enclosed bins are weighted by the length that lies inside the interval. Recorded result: 22.6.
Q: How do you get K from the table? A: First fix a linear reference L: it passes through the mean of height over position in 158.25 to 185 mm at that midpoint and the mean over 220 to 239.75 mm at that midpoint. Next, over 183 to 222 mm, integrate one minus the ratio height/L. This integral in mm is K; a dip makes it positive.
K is 1.7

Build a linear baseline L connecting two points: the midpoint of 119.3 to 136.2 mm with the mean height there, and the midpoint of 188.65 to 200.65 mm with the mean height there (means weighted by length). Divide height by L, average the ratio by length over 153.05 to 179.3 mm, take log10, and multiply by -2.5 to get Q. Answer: -0.13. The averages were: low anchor 21.2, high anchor 21.1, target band 23.9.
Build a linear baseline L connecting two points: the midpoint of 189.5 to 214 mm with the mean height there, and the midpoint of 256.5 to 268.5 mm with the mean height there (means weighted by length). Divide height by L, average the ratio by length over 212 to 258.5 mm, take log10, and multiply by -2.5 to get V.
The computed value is 0.03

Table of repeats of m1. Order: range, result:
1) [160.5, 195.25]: 24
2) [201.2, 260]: 20.5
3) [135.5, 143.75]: 21.9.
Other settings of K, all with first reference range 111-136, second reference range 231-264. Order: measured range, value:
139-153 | -0.4 mm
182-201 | -1.1 mm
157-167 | -0.7 mm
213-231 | -0.3 mm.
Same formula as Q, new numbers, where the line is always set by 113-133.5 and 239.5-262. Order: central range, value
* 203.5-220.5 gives -0.039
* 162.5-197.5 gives -0.160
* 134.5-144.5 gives -0.043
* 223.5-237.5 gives -0.003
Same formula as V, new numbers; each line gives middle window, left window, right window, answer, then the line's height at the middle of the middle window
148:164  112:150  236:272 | -0.01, 21.1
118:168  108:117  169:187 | 0.07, 23.1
